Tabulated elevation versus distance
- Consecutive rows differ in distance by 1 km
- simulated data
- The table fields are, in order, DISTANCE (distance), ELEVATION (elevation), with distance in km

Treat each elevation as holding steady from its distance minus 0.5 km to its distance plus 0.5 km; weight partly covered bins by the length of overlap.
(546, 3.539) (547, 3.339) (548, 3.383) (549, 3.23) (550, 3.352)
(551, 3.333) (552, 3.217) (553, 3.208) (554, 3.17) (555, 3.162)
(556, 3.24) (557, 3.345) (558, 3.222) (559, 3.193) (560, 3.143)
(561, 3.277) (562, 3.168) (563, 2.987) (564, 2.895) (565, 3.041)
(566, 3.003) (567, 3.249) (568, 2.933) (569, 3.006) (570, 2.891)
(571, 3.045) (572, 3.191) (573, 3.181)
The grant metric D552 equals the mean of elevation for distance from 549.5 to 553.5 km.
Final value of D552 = 3.28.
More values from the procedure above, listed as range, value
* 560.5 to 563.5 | 3.14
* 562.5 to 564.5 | 2.94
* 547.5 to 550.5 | 3.32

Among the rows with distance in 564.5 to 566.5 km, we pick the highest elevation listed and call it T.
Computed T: 3.041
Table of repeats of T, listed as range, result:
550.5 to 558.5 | 3.345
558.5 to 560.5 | 3.193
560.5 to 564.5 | 3.277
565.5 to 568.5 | 3.249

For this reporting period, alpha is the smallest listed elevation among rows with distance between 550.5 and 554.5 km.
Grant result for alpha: 3.17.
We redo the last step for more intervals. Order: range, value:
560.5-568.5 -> 2.895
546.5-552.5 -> 3.217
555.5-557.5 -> 3.24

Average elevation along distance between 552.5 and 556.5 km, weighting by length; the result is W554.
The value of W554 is 3.19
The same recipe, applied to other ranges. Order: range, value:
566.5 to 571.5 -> 3.02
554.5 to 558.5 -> 3.24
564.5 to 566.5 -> 3.02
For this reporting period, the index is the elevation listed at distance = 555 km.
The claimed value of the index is 3.162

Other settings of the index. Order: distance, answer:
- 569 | 3.006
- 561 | 3.277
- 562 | 3.168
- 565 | 3.041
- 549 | 3.23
